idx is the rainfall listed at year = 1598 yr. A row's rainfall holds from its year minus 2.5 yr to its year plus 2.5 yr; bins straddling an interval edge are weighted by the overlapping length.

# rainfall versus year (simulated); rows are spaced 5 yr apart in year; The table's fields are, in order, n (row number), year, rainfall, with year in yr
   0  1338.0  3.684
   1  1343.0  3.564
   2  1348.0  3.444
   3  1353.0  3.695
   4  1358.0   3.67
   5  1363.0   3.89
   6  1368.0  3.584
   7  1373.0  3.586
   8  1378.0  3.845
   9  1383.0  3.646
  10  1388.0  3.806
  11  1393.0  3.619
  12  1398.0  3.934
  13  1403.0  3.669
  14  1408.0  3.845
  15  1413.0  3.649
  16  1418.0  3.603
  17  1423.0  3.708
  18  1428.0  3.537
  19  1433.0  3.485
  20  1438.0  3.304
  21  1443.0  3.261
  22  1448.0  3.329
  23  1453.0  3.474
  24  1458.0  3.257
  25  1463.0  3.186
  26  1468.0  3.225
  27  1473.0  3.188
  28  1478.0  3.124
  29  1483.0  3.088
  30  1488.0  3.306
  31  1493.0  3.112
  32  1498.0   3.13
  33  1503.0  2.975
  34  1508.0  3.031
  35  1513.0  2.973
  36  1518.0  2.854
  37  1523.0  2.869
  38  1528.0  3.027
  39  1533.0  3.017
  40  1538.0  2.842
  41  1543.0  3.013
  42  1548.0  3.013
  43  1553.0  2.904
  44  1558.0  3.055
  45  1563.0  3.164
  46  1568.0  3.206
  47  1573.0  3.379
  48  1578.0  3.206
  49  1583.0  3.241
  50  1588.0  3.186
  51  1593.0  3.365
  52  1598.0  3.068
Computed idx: 3.068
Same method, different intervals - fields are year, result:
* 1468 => 3.225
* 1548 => 3.013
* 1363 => 3.89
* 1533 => 3.017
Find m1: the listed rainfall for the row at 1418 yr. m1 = 3.603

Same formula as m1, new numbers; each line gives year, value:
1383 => 3.646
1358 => 3.67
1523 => 2.869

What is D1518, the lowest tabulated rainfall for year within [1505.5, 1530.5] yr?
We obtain 2.854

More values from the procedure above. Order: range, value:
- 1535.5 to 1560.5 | 2.842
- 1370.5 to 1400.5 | 3.586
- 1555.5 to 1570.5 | 3.055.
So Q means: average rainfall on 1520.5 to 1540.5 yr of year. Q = 2.94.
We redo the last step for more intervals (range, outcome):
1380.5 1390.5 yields 3.73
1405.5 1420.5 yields 3.7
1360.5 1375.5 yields 3.69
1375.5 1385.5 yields 3.75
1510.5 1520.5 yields 2.91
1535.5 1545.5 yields 2.93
